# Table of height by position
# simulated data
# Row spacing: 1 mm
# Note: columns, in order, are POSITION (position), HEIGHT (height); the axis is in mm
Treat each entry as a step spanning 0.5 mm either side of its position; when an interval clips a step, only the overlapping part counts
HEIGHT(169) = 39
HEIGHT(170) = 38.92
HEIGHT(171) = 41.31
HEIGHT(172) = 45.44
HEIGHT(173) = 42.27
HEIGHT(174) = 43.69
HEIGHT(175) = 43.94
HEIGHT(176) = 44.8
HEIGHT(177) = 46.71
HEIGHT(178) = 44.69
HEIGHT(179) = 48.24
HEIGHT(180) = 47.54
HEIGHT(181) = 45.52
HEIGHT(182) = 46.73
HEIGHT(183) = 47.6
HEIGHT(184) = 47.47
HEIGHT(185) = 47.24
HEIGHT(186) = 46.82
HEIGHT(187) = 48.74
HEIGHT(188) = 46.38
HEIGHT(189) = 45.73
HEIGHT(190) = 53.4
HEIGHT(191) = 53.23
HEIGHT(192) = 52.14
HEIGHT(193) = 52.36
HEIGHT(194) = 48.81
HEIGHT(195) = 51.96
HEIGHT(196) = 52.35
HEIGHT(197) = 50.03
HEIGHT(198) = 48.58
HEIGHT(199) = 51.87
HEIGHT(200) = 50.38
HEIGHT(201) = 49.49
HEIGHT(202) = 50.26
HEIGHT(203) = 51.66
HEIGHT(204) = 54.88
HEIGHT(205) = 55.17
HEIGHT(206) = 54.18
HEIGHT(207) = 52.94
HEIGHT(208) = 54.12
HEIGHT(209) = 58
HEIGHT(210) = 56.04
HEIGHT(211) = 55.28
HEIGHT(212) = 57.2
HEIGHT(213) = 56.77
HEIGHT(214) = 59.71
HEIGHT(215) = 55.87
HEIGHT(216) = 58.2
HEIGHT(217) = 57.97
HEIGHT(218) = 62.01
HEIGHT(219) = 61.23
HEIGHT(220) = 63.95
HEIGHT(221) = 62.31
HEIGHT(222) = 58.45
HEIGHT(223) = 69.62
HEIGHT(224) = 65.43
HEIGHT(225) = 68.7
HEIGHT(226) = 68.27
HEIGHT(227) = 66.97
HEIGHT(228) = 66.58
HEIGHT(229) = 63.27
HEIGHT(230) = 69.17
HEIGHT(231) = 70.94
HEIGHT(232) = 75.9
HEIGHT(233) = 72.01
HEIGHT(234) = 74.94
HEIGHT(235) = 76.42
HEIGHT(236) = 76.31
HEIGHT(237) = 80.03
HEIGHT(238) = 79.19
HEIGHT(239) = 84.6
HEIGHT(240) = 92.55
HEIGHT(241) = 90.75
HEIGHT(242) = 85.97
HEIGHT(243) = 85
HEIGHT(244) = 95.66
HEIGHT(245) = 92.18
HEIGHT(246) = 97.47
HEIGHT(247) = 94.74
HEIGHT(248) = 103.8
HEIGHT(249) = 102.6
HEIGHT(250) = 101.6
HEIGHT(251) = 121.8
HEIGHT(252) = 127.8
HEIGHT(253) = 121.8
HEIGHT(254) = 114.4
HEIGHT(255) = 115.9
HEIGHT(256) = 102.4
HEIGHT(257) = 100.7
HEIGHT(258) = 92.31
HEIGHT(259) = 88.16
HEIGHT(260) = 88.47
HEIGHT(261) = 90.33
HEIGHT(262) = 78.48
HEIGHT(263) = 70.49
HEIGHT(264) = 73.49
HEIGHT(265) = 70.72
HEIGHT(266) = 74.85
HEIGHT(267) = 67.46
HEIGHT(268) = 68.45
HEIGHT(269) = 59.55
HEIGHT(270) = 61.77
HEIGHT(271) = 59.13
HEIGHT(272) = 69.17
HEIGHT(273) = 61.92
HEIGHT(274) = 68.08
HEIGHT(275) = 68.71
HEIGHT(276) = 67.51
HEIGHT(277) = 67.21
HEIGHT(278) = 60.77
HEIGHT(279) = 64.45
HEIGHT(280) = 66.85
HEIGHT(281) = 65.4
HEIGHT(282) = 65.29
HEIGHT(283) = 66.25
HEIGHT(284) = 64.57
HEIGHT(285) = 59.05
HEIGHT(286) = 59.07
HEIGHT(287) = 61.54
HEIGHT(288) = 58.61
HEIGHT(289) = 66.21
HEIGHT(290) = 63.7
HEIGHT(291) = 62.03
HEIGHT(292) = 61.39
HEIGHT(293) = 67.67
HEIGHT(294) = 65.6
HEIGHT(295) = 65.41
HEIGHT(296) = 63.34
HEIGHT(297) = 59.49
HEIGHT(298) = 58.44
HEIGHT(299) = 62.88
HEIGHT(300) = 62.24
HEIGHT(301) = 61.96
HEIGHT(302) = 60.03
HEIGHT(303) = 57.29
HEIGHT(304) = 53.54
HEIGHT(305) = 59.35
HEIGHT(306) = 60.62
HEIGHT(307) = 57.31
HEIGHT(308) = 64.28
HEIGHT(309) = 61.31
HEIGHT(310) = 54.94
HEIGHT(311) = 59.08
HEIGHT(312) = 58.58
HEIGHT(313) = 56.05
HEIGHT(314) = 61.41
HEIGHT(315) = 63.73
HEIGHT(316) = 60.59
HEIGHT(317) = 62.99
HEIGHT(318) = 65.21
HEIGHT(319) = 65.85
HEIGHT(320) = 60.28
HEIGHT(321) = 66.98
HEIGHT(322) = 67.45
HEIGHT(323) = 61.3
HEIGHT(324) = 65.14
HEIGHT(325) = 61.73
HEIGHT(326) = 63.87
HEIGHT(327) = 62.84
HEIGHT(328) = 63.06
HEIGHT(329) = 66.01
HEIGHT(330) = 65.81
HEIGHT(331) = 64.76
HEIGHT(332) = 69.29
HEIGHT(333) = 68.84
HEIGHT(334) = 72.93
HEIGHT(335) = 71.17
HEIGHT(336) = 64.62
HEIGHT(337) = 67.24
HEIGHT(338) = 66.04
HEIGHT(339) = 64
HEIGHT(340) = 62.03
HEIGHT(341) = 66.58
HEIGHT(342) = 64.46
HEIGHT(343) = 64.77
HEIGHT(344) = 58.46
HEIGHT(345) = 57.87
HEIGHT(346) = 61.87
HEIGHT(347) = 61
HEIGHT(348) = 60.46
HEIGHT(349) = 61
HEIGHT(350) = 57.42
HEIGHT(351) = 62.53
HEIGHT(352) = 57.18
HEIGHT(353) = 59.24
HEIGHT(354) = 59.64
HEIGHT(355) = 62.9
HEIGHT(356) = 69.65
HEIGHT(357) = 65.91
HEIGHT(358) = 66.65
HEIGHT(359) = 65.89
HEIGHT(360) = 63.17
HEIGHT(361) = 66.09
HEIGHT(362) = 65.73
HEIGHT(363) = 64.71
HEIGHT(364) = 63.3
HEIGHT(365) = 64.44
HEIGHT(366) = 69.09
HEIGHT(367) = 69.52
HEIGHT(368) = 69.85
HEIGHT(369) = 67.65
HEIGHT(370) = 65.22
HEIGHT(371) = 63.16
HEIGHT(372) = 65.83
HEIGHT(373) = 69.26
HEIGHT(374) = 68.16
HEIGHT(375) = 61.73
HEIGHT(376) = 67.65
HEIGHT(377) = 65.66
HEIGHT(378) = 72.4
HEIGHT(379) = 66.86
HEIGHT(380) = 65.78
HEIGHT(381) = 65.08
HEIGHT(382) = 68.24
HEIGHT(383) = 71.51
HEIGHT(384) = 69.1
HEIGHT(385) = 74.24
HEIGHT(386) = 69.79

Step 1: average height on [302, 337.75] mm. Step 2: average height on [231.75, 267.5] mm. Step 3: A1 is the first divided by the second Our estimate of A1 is 0.7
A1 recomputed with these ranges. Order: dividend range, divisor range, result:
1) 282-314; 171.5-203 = 1.27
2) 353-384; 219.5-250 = 0.84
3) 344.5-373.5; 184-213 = 1.24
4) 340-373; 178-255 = 0.95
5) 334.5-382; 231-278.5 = 0.77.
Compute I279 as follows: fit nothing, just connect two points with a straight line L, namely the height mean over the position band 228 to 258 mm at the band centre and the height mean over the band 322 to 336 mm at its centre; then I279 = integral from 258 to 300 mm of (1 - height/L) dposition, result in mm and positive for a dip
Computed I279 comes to 7.2 mm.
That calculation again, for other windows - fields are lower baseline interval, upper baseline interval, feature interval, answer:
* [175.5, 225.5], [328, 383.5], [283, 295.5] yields -0.60 mm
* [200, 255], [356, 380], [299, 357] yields 5.13 mm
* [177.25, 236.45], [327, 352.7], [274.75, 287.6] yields -0.73 mm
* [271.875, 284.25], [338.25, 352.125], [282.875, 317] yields 1.78 mm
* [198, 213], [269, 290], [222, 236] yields -3.14 mm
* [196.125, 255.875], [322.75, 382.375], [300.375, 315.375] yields 1.89 mm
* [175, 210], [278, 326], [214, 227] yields -2.35 mm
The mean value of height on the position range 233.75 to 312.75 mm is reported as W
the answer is 74.9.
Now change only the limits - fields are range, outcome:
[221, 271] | 83.6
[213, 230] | 63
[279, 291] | 63.3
